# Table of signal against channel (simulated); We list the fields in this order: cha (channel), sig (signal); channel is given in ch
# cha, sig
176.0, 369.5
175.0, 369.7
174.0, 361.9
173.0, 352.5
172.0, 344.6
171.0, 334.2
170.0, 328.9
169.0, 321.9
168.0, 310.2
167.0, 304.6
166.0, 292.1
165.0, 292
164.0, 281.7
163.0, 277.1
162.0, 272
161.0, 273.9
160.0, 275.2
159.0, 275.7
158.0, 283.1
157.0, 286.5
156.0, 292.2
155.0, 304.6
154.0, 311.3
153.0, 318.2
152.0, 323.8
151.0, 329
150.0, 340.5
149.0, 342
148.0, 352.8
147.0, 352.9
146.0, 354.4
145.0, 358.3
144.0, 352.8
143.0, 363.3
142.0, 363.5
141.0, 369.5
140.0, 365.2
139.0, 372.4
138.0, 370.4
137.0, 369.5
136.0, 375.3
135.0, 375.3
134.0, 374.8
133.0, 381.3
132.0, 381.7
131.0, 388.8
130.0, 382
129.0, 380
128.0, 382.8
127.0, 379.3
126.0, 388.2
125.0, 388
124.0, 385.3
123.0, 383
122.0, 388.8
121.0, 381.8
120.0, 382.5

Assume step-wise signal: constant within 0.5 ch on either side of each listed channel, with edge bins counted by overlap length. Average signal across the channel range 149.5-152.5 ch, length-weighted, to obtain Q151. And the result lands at 331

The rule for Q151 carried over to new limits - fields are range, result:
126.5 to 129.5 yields 381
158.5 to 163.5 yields 275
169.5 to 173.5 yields 340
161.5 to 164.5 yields 277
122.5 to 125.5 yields 385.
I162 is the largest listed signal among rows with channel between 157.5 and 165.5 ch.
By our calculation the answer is 292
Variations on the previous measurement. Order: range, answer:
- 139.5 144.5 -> 369.5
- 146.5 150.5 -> 352.9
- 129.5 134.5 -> 388.8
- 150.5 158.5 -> 329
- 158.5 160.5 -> 275.7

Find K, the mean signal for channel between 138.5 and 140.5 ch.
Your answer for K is 369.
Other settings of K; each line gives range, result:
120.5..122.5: 385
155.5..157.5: 289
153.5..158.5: 296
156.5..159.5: 282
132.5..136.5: 377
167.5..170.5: 320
